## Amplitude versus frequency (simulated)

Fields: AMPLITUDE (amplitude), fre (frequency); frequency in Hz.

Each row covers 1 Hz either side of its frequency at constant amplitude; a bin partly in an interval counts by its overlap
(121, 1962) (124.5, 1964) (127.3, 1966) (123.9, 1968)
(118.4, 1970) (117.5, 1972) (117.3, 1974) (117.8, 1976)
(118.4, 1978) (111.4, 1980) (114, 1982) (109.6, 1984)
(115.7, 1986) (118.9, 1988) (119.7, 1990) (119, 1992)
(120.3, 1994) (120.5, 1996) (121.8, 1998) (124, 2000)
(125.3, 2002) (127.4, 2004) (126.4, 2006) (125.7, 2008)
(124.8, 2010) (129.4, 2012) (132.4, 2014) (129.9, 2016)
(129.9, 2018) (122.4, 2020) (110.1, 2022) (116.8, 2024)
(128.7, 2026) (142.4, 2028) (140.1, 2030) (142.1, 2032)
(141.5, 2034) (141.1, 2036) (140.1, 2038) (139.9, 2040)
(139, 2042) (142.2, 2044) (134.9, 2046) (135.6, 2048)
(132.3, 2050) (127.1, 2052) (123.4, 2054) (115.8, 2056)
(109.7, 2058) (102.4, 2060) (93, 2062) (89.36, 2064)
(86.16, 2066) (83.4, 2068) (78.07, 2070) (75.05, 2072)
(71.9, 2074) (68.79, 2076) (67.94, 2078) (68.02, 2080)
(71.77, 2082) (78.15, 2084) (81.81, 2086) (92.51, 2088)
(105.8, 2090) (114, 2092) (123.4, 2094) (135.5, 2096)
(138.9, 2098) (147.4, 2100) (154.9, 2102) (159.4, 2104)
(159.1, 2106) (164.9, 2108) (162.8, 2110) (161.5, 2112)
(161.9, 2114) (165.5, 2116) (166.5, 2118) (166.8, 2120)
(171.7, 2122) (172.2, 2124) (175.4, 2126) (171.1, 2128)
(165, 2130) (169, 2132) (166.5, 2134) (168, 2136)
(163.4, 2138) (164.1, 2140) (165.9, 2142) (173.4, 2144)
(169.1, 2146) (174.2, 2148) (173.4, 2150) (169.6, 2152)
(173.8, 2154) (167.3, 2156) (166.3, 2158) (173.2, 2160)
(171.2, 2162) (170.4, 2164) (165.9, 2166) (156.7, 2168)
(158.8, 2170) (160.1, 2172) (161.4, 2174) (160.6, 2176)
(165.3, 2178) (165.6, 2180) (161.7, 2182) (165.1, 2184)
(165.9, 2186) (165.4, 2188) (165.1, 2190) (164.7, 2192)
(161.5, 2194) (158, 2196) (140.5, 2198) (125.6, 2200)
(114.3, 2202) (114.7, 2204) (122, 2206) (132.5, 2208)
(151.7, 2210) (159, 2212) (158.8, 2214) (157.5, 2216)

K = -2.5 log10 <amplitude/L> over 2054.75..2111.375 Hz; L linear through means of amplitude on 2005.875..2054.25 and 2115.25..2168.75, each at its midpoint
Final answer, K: 0.36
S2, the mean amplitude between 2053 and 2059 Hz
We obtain 116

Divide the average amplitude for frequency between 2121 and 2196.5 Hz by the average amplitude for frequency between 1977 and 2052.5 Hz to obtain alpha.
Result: 1.31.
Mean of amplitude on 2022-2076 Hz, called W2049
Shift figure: 117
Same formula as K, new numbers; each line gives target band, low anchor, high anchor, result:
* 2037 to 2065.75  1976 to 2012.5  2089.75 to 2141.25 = 0.13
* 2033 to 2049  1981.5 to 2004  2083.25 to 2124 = -0.08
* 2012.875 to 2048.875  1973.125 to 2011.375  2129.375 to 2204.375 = -0.04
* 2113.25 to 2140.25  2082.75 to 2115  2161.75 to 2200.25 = -0.18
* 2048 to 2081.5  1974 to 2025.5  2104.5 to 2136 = 0.47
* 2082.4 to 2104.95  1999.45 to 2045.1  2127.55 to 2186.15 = 0.25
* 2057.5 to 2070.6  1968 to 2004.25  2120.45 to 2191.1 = 0.47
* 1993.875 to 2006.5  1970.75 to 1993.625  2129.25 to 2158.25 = -0.01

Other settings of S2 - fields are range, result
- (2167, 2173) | 159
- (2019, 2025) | 116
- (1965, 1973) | 122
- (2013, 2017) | 131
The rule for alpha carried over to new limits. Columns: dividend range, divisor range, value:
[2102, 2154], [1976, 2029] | 1.37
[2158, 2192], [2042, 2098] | 1.62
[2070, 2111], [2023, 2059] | 0.84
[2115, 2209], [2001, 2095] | 1.42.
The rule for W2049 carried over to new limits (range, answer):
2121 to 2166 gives 170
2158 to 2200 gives 162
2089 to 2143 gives 157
